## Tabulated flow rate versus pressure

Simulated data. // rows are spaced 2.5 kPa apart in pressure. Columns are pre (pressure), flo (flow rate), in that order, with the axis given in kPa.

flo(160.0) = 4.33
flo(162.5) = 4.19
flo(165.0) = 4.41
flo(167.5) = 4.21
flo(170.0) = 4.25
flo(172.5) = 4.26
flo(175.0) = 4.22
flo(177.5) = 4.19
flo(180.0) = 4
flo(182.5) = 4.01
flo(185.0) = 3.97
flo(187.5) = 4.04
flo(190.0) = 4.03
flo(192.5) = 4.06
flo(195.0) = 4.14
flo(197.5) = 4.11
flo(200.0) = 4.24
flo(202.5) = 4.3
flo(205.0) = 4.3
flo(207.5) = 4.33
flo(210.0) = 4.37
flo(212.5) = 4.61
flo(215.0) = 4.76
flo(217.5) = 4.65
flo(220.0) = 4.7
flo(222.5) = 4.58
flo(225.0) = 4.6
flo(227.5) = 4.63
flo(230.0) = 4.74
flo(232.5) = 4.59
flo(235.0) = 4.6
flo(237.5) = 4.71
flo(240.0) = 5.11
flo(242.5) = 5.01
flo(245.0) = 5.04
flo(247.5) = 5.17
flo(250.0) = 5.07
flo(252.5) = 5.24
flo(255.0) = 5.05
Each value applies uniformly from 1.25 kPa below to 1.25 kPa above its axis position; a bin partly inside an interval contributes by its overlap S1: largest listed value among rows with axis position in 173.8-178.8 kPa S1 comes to 4.22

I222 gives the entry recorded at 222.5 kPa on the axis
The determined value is 4.58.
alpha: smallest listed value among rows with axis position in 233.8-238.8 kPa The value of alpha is 4.6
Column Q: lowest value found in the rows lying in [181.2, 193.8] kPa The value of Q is 3.97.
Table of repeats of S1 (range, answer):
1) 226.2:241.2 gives 5.11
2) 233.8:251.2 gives 5.17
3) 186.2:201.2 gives 4.24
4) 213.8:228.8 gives 4.76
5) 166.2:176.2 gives 4.26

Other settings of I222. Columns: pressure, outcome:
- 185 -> 3.97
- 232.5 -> 4.59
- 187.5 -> 4.04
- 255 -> 5.05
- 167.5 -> 4.21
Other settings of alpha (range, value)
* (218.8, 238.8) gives 4.58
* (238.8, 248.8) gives 5.01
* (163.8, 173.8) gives 4.21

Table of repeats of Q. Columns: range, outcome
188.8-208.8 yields 4.03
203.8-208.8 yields 4.3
